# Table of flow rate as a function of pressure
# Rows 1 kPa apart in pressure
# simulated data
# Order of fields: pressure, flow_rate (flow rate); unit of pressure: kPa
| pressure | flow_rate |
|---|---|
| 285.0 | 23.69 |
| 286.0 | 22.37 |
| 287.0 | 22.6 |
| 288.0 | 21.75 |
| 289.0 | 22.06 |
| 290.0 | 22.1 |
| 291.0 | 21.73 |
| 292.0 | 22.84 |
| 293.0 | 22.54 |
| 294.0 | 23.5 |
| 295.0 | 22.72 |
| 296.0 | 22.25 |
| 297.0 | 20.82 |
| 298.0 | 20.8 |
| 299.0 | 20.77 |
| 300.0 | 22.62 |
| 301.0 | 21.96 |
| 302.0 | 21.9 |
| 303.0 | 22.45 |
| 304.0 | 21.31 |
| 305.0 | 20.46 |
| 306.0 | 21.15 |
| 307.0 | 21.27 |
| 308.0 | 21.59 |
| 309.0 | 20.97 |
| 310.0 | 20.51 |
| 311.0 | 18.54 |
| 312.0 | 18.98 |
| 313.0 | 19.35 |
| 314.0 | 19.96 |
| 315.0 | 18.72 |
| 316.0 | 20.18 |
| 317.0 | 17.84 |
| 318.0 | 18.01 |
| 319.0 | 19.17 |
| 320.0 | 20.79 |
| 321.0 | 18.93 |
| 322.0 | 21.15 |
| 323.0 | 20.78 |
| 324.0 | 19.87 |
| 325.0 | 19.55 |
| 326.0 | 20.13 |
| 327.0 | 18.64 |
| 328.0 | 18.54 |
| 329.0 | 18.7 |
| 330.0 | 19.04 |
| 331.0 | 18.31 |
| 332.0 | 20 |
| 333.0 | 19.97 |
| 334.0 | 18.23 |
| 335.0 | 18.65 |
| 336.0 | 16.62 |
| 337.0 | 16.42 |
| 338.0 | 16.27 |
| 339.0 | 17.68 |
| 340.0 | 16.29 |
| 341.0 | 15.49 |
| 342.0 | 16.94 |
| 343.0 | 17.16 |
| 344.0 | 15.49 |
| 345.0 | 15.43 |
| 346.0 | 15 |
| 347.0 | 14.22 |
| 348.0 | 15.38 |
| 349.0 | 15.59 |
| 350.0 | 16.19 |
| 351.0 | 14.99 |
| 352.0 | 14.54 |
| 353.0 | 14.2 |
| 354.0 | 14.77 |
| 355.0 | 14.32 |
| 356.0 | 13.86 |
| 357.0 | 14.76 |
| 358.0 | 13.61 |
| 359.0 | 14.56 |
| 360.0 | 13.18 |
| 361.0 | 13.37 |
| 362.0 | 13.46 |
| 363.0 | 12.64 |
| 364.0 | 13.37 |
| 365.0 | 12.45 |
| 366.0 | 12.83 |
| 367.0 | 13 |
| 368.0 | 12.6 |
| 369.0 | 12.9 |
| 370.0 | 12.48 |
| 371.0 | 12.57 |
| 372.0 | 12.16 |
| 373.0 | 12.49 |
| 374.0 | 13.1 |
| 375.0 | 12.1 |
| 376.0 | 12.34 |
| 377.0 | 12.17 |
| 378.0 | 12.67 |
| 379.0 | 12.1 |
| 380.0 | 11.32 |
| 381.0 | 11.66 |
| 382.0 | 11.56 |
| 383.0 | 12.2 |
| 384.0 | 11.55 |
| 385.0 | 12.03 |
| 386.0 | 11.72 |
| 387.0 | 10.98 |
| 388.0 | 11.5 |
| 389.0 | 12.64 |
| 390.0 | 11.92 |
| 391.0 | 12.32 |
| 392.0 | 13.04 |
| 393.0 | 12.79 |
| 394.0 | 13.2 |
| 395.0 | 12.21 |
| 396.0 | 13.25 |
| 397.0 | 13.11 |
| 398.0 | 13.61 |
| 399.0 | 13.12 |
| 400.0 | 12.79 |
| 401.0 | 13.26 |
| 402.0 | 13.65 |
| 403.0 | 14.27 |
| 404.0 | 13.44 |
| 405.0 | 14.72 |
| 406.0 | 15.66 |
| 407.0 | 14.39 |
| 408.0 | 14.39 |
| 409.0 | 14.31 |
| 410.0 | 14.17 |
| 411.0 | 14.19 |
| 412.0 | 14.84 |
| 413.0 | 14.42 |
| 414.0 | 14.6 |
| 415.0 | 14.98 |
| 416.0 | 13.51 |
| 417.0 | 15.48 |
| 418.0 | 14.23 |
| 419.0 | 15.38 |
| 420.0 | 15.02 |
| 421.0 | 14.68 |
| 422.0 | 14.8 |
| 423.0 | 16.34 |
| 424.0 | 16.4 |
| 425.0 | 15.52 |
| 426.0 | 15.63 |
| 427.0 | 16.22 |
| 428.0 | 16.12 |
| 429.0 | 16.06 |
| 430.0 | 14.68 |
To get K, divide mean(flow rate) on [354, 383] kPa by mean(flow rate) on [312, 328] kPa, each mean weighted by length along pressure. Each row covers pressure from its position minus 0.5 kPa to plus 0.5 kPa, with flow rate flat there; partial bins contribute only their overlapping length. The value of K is 0.7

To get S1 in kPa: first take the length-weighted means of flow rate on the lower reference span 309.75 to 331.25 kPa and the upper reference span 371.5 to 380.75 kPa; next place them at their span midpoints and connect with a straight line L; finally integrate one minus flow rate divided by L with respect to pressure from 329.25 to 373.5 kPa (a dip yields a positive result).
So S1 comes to 1.0 kPa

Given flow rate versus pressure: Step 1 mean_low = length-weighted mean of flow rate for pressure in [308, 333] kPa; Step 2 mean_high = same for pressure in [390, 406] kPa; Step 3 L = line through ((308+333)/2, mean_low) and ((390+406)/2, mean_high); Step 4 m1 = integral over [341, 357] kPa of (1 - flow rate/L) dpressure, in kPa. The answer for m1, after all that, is 1.88 kPa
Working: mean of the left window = 19.5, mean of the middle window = 15.2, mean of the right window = 13.3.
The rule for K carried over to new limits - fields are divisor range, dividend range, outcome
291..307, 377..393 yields 0.55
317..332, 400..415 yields 0.74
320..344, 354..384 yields 0.70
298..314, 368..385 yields 0.58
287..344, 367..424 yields 0.67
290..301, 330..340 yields 0.82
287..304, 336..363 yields 0.69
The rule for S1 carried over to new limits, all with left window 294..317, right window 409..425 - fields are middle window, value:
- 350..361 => 2.3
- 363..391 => 7.9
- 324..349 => 2.3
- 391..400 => 1.7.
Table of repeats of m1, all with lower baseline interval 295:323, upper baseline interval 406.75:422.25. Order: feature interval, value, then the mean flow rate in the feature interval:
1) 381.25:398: 3.9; 12.3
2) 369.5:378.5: 2.4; 12.5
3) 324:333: 0.1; 19.2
